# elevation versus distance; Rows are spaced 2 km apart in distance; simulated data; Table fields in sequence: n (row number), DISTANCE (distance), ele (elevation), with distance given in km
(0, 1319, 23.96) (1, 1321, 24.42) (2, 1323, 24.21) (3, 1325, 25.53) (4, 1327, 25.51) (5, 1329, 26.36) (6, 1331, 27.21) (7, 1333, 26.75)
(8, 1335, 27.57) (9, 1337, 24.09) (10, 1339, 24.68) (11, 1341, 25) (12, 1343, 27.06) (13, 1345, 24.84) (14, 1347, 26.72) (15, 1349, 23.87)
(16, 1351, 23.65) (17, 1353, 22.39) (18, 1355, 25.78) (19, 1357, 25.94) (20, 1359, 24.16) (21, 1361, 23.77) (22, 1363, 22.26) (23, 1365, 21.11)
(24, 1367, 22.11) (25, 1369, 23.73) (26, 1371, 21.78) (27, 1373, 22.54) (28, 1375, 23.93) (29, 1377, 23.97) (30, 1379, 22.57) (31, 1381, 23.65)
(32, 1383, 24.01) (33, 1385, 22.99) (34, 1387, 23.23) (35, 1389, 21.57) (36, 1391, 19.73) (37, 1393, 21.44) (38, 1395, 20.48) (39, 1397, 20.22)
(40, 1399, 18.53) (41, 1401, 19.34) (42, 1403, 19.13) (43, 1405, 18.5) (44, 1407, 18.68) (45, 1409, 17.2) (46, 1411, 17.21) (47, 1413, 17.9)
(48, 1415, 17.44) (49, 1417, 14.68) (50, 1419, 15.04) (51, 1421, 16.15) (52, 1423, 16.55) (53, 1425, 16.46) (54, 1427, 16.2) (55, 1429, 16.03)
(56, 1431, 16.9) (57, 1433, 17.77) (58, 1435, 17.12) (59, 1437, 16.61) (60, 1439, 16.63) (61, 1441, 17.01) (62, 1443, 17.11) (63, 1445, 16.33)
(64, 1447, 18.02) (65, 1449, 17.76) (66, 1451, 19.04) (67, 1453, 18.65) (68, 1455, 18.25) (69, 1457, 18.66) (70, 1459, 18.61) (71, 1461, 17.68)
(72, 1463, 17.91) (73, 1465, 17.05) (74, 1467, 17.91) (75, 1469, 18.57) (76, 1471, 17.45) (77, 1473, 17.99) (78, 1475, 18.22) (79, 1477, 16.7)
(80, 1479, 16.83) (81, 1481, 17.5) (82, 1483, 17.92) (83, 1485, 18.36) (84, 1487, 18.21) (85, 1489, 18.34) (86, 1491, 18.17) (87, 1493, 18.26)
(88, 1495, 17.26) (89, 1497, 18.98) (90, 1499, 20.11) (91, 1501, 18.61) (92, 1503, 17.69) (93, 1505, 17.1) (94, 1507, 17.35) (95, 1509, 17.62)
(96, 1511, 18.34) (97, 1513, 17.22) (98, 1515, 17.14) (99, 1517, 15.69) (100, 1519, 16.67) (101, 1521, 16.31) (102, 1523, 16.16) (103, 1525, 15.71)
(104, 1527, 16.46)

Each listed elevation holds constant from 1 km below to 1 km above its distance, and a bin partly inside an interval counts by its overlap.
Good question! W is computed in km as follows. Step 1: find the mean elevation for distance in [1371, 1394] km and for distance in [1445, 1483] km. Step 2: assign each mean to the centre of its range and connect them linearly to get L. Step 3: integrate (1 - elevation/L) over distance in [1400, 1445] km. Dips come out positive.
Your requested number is 7.2 km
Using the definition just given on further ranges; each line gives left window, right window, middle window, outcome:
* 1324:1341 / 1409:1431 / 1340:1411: -3.84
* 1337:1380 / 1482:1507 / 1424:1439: 2.97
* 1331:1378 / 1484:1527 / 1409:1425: 3.75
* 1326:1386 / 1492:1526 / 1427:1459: 4.59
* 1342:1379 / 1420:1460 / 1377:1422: 2.35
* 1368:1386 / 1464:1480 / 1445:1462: 0.43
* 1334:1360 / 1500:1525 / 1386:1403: 1.72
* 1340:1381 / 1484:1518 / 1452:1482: 2.30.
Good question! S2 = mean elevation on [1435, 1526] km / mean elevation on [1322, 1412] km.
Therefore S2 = 0.8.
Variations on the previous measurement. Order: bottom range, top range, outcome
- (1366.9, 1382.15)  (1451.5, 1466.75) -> 0.79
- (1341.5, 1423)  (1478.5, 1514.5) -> 0.84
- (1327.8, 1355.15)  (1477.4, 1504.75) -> 0.71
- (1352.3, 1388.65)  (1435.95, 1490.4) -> 0.76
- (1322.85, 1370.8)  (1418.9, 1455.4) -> 0.69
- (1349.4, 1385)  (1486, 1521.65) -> 0.76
